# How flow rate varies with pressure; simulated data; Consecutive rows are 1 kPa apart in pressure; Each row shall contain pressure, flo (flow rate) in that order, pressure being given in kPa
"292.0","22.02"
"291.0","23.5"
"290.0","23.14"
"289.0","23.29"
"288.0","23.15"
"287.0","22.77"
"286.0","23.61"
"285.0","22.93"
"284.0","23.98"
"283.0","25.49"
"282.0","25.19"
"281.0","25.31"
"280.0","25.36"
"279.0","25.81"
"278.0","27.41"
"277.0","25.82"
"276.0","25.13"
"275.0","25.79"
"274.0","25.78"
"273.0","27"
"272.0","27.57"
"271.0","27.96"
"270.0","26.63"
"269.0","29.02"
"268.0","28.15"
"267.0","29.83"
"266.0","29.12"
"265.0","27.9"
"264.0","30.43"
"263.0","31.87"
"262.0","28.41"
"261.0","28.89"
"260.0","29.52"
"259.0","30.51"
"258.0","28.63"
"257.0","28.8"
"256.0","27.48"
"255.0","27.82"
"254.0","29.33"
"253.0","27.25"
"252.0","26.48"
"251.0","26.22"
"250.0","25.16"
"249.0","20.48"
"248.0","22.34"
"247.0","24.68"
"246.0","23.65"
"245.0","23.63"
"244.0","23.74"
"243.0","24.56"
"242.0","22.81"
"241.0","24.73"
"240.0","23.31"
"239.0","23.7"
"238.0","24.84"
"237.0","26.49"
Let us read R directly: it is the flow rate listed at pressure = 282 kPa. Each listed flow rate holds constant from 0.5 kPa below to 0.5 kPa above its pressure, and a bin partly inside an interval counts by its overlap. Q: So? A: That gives 25.19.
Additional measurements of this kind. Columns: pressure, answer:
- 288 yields 23.15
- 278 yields 27.41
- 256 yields 27.48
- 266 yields 29.12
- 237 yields 26.49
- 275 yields 25.79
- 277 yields 25.82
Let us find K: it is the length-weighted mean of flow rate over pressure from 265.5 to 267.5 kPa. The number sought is 29.5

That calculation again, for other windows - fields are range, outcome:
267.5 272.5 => 27.9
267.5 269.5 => 28.6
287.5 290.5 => 23.2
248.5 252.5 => 24.6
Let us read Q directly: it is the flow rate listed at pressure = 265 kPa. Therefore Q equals 27.9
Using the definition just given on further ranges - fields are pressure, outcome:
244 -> 23.74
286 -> 23.61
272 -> 27.57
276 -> 25.13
